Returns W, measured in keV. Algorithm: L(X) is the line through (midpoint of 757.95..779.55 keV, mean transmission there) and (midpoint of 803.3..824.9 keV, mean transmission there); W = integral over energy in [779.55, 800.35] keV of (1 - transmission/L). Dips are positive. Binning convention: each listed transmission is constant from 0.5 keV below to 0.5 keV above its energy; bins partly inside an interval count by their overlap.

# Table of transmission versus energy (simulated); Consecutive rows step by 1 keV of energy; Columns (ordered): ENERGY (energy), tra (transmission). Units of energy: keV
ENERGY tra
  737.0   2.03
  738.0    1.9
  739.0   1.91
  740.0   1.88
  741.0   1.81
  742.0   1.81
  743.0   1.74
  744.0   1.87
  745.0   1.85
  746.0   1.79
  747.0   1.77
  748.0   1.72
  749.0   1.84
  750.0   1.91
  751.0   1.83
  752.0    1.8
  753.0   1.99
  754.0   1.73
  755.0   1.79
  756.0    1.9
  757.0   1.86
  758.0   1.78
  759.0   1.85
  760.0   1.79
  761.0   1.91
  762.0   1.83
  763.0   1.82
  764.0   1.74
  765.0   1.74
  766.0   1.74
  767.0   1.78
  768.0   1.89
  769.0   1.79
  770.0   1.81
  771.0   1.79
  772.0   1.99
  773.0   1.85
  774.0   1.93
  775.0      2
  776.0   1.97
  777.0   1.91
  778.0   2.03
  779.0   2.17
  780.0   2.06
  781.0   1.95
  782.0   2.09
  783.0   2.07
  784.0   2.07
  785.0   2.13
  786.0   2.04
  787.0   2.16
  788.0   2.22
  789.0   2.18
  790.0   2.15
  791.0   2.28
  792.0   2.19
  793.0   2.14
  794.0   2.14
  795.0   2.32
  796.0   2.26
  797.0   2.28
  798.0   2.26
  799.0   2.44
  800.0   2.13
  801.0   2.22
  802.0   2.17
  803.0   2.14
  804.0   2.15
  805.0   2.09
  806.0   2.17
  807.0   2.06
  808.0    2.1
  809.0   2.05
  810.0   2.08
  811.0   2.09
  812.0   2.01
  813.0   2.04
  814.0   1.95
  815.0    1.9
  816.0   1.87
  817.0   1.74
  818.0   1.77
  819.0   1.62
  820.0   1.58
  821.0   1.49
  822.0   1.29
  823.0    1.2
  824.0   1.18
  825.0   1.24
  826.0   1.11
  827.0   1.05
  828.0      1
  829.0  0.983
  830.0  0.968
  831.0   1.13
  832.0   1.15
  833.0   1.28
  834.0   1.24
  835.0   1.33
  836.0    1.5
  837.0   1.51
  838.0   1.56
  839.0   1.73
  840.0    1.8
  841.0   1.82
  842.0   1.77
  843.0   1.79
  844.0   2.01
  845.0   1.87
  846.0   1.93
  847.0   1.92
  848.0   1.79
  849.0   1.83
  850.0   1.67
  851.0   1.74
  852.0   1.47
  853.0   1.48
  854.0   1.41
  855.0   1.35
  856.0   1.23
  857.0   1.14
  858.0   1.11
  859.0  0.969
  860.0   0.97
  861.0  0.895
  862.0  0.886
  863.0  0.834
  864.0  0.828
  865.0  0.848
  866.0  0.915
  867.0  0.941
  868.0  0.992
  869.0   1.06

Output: -3.6 keV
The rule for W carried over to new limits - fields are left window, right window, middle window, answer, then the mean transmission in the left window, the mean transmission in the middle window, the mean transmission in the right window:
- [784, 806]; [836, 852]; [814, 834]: 6.06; 2.19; 1.36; 1.76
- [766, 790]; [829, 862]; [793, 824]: -3.80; 1.99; 1.98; 1.46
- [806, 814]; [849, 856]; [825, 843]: 3.95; 2.06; 1.36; 1.52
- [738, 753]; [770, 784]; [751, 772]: 0.95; 1.83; 1.82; 1.98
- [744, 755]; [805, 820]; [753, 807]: -3.69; 1.82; 2.02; 1.95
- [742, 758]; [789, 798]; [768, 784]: 0.78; 1.82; 1.96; 2.22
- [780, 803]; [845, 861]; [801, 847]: 3.42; 2.17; 1.66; 1.46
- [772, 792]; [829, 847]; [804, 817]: -1.62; 2.07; 2.03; 1.55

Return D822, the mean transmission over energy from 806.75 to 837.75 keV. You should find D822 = 1.53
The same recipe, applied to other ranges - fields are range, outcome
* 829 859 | 1.52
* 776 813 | 2.14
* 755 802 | 2.01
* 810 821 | 1.85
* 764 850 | 1.84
